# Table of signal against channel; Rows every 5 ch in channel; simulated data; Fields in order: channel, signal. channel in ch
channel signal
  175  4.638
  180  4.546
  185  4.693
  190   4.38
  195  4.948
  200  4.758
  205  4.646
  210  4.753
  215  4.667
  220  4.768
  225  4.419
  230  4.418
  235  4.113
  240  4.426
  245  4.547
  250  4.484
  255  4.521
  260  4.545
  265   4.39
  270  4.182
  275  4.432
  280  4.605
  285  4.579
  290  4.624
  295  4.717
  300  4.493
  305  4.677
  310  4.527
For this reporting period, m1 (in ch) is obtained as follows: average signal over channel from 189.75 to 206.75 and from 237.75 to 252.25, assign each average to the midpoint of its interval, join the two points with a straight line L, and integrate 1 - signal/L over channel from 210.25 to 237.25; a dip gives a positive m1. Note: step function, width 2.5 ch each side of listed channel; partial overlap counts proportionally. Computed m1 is 0.5 ch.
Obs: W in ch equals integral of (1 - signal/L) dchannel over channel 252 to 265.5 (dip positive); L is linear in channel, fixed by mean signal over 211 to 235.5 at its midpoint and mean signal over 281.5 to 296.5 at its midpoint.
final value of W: 0.2 ch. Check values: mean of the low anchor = 4.52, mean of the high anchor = 4.63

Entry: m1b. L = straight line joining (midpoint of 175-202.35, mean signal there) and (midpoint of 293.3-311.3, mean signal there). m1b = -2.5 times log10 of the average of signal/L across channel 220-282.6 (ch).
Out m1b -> 0.046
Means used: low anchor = 4.66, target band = 4.44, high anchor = 4.6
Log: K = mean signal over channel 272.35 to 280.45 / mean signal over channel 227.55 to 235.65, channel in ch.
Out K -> 1.04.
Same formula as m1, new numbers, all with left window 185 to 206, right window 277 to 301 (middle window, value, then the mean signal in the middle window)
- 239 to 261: 0.63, 4.51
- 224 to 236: 0.85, 4.33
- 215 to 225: 0.02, 4.66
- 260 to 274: 0.84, 4.35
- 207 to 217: -0.08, 4.71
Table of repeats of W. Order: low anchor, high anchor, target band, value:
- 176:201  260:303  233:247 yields 0.6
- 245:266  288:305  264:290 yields 0.6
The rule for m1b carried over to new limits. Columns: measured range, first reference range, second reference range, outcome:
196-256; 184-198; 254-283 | 0.00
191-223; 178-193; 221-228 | -0.05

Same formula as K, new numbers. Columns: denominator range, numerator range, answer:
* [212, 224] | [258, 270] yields 0.94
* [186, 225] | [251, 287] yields 0.95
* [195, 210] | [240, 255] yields 0.95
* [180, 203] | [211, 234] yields 0.97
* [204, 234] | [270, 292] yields 0.98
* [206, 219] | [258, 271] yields 0.93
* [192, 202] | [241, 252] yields 0.93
